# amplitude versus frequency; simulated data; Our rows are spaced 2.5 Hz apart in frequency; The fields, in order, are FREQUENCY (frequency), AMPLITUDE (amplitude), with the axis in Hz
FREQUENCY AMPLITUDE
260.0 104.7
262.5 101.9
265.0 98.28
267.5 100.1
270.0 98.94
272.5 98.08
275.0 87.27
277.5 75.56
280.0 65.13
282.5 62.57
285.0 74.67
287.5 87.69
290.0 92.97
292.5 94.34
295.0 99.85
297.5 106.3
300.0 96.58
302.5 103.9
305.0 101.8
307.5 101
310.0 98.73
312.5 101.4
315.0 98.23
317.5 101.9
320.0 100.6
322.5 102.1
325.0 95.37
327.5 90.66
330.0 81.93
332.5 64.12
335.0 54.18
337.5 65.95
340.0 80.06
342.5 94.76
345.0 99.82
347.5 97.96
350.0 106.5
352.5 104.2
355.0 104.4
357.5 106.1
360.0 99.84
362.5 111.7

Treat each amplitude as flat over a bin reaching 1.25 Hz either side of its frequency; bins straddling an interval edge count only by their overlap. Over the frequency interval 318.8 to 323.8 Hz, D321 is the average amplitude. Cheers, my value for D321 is 101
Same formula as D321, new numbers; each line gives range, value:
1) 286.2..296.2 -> 93.6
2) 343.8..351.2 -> 101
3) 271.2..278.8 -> 86.9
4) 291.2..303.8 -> 100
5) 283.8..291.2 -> 85.1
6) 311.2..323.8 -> 101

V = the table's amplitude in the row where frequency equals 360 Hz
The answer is 99.84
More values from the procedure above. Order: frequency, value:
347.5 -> 97.96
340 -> 80.06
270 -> 98.94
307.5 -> 101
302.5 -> 103.9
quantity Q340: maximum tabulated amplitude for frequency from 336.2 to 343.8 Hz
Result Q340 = 94.76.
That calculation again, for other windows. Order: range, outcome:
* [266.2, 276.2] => 100.1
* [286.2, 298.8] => 106.3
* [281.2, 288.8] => 87.69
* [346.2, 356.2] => 106.5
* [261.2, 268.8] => 101.9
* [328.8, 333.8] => 81.93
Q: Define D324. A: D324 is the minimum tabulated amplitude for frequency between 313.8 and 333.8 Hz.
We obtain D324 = 64.12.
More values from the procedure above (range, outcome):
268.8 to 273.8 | 98.08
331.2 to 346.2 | 54.18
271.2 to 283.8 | 62.57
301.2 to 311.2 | 98.73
